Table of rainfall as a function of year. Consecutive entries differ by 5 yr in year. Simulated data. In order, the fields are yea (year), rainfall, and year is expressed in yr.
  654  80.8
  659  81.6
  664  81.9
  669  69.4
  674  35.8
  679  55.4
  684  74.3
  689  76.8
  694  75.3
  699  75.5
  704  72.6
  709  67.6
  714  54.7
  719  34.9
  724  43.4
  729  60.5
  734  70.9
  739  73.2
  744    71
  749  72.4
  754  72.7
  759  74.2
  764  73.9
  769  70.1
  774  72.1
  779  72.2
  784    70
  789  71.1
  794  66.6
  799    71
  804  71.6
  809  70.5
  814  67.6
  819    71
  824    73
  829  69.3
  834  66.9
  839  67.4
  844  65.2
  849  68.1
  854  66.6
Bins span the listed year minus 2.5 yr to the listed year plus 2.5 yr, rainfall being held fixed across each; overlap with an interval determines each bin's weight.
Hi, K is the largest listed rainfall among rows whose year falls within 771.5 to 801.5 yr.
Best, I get 72.2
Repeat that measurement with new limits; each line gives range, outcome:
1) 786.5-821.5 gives 71.6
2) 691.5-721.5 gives 75.5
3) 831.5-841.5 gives 67.4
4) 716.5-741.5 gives 73.2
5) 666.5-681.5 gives 69.4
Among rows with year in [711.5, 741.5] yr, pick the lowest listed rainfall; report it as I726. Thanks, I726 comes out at 34.9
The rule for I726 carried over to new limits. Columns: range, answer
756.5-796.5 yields 66.6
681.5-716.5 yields 54.7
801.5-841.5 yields 66.9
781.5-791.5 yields 70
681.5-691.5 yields 74.3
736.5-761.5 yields 71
